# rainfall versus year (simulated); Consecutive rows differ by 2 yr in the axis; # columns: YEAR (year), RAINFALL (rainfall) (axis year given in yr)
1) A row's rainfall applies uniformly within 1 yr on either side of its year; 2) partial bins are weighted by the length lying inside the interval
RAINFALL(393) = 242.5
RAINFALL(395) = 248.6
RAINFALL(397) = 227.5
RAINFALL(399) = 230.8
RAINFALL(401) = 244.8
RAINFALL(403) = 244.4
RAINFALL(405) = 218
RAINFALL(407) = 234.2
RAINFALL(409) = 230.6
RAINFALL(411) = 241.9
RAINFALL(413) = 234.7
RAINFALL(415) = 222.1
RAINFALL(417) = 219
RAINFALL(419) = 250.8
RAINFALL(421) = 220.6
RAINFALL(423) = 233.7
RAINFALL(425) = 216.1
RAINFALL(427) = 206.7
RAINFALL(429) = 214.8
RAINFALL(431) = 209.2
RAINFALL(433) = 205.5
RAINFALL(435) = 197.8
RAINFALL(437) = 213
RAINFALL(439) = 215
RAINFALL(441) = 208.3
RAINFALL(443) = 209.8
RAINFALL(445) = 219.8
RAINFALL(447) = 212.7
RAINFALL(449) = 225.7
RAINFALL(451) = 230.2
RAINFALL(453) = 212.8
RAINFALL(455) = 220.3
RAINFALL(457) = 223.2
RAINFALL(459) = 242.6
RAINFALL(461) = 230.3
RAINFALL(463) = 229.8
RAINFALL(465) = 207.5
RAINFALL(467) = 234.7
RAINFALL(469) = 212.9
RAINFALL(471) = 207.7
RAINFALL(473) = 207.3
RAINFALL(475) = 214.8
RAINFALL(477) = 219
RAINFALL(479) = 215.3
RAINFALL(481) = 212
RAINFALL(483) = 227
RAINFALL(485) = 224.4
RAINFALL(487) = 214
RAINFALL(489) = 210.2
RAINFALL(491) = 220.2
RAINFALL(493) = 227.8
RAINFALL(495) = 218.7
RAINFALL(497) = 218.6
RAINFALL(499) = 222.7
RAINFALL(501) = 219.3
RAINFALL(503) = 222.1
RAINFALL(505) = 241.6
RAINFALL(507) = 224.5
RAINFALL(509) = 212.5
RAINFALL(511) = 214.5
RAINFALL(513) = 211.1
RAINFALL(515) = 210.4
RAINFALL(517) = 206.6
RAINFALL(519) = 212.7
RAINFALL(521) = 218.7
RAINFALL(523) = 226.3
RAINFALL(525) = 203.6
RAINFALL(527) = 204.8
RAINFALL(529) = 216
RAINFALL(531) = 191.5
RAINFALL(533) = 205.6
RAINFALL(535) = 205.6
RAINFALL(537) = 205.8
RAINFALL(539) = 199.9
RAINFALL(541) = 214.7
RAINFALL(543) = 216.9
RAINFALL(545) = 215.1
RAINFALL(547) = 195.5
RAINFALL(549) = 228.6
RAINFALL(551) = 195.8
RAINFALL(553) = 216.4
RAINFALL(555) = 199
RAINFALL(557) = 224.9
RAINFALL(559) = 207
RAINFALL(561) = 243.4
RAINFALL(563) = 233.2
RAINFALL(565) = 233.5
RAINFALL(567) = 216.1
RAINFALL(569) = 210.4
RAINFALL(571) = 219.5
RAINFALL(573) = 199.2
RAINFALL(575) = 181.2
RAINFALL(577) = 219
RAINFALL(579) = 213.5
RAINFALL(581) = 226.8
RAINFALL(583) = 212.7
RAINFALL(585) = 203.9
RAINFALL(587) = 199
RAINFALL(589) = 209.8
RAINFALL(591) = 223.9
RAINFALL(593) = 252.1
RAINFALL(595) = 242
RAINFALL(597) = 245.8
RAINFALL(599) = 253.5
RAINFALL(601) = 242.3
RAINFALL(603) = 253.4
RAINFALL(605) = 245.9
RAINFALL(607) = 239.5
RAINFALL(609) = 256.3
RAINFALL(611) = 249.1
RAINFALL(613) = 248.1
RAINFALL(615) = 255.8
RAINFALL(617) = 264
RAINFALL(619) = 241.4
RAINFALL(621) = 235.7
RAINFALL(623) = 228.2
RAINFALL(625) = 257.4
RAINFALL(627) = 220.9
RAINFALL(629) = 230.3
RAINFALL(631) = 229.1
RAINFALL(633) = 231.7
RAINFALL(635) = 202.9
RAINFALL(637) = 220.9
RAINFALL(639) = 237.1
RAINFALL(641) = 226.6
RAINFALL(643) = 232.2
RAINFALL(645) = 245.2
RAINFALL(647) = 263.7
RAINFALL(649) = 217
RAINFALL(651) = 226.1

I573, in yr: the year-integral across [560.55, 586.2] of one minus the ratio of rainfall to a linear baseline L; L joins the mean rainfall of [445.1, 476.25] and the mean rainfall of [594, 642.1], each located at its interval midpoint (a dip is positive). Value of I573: 2.1 yr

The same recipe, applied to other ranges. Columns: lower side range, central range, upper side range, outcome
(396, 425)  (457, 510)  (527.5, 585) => 0.3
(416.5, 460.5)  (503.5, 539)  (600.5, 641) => 2.4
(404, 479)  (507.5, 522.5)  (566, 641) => 0.8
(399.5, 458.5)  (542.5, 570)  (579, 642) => 1.7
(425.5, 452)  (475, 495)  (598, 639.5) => 0.1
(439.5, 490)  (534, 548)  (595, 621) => 1.6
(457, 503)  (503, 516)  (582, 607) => 0.2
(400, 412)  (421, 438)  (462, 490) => 1.2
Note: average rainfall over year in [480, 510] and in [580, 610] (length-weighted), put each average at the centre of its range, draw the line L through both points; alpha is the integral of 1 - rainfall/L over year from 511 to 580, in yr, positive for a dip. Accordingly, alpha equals 4.74 yr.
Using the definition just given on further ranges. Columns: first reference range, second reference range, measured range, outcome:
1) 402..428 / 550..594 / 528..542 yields 0.8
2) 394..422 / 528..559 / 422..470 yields 1.8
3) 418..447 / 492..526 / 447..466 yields -0.7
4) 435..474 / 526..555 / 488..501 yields -0.4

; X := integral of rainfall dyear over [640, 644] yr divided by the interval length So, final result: 229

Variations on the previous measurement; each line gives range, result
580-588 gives 211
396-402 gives 234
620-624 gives 232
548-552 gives 212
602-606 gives 250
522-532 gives 208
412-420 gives 232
